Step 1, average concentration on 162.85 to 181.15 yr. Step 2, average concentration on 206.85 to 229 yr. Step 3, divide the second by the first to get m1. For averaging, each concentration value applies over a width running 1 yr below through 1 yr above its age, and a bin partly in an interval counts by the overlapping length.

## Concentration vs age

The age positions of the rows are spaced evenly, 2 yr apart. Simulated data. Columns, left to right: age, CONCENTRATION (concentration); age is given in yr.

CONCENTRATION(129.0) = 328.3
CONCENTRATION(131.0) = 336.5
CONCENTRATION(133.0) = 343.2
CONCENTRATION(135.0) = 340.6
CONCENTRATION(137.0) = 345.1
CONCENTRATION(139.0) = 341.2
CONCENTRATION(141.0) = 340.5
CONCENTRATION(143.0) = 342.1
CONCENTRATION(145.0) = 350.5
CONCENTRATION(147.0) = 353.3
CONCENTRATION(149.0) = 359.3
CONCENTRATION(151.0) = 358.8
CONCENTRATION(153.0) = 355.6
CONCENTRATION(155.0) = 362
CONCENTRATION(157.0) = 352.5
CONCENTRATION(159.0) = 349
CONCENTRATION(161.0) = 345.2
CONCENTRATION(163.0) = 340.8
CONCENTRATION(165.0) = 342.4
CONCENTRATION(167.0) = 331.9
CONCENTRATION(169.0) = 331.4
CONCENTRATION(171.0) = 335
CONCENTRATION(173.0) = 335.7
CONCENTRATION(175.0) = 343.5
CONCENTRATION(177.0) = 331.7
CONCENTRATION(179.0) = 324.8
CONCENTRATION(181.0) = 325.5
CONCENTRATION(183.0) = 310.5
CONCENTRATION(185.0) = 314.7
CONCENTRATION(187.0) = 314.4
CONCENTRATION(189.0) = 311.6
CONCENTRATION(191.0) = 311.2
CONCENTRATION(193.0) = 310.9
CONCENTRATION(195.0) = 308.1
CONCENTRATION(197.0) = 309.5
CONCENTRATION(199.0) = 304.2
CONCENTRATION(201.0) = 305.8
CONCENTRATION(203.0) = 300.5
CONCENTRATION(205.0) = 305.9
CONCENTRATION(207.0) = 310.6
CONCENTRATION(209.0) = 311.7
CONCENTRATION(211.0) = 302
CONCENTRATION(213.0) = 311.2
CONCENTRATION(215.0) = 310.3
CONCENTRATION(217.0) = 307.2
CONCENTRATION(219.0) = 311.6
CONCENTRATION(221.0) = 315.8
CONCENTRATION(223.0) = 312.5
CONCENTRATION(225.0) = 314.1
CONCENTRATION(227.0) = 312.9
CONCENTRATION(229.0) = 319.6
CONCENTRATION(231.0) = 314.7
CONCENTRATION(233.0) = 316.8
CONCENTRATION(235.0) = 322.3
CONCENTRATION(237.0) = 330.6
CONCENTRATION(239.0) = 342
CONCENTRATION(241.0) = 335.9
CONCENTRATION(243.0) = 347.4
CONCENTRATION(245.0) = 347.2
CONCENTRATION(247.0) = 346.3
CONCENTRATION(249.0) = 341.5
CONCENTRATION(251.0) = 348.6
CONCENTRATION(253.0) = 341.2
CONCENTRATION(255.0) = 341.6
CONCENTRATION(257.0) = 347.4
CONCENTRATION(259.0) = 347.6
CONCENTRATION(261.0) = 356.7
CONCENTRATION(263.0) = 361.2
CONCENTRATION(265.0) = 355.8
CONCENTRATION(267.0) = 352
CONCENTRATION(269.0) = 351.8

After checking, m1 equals 0.93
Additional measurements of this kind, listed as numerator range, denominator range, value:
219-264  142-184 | 0.98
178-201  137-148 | 0.91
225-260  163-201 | 1.04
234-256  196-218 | 1.11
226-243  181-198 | 1.04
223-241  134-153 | 0.92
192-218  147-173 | 0.89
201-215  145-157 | 0.86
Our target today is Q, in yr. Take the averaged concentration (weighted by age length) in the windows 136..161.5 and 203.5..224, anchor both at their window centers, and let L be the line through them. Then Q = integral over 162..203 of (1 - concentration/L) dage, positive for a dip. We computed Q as 1.0 yr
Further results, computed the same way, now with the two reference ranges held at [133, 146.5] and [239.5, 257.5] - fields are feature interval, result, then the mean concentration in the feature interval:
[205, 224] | 1.9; 310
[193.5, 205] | 1.3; 306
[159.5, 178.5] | 0.3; 337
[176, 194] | 1.4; 317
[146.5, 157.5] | -0.4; 357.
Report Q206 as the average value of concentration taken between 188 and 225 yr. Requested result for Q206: 309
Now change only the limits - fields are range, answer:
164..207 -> 319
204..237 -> 313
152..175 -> 344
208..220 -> 309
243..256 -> 345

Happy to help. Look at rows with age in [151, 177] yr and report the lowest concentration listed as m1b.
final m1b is 331.4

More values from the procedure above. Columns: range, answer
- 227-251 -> 312.9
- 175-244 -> 300.5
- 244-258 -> 341.2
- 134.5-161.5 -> 340.5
